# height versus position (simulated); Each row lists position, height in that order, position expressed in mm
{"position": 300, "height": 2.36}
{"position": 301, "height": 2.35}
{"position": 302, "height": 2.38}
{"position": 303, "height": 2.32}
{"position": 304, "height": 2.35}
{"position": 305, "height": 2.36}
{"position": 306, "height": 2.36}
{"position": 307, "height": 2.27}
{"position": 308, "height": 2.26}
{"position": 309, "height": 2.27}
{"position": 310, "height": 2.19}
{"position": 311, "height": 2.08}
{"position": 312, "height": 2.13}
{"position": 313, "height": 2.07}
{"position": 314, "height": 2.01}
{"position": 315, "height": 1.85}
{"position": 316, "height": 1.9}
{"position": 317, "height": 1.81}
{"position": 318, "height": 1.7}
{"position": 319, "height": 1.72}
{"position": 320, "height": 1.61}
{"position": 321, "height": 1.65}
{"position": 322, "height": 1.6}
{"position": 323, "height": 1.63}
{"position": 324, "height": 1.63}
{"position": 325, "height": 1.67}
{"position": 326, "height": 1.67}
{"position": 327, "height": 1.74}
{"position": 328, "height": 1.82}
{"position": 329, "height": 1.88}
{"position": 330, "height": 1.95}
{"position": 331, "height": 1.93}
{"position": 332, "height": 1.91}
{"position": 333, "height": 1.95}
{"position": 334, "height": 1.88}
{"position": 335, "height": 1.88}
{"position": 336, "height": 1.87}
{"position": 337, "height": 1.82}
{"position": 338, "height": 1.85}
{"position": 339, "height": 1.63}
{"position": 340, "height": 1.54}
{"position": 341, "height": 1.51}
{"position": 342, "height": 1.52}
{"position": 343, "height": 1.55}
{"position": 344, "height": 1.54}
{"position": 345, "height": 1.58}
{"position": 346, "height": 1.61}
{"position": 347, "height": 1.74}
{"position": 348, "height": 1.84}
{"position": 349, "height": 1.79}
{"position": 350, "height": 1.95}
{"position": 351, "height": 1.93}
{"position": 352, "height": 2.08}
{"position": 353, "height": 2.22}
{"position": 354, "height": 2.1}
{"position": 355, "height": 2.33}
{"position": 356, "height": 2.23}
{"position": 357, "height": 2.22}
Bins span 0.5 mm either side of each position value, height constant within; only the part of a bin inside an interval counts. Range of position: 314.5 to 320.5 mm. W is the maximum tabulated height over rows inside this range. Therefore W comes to 1.9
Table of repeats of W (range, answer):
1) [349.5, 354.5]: 2.22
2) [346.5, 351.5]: 1.95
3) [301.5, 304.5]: 2.38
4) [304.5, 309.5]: 2.36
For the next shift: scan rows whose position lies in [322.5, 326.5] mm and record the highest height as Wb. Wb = 1.67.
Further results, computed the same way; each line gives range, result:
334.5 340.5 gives 1.88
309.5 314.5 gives 2.19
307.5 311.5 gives 2.27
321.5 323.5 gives 1.63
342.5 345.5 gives 1.58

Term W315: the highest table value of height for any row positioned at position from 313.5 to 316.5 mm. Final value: 2.01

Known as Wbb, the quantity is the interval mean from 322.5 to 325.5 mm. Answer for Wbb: 1.64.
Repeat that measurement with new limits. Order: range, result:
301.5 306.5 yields 2.35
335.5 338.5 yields 1.85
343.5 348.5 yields 1.66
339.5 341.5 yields 1.52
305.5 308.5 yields 2.3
